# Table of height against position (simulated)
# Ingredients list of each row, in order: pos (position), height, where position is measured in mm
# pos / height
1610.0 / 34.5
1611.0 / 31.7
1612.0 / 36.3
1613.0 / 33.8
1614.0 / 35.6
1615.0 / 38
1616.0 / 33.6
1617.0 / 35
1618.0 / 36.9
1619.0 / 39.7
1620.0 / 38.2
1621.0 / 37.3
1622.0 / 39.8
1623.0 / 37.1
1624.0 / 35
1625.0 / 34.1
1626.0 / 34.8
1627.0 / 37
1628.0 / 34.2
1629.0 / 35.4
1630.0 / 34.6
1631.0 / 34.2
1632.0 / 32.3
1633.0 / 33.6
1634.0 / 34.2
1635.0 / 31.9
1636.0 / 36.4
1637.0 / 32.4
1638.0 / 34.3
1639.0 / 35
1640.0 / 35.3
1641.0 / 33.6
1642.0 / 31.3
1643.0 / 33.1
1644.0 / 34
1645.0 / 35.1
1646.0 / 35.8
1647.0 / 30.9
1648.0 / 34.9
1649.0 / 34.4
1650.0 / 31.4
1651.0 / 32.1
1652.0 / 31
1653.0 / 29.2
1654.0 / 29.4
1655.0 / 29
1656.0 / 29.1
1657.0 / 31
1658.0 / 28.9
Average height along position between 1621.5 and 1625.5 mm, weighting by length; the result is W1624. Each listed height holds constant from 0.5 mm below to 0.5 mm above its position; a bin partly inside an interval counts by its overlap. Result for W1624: 36.5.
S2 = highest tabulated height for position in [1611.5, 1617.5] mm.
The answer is 38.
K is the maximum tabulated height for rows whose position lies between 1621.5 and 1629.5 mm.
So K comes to 39.8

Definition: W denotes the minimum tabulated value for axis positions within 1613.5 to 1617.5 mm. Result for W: 33.6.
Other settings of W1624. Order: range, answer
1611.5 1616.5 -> 35.5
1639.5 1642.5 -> 33.4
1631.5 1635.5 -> 33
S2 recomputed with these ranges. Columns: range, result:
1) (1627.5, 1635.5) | 35.4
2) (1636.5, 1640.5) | 35.3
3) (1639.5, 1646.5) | 35.8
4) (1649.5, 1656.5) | 32.1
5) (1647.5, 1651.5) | 34.9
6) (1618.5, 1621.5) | 39.7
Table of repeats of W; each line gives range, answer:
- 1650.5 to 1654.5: 29.2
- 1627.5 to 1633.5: 32.3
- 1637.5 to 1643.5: 31.3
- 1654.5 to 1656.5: 29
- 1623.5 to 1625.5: 34.1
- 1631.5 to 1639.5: 31.9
